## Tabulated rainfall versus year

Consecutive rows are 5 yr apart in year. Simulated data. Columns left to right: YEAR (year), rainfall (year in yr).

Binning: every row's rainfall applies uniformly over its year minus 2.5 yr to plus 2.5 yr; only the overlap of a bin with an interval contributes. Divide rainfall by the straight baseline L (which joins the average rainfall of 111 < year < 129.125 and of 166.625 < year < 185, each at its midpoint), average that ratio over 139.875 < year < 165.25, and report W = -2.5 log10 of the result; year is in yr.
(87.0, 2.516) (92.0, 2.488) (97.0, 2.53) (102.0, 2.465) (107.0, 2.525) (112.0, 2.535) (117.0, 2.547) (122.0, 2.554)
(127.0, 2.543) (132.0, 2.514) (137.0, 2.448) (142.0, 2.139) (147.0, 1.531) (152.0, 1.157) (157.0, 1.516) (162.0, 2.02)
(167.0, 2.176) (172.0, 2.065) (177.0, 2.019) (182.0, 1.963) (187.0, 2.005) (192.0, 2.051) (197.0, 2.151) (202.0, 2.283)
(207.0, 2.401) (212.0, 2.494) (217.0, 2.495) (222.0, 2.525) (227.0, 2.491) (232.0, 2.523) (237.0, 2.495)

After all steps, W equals 0.32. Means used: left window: 2.55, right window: 2.04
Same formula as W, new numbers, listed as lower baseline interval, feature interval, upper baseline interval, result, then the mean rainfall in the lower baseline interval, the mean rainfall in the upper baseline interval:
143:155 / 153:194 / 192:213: -0.07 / 1.45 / 2.29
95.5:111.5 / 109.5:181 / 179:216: 0.12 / 2.51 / 2.2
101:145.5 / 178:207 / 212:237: 0.18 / 2.45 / 2.51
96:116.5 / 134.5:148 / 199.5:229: 0.19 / 2.52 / 2.45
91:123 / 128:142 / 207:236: 0.04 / 2.52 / 2.5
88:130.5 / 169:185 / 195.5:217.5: 0.19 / 2.52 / 2.36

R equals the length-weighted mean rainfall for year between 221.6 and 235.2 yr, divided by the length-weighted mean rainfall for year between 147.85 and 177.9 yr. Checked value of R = 1.40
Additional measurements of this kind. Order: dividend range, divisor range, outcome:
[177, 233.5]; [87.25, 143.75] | 0.92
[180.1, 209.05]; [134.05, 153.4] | 1.14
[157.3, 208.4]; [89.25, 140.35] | 0.83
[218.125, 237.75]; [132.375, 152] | 1.27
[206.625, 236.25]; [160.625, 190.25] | 1.22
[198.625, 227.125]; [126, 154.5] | 1.20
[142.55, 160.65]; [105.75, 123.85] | 0.60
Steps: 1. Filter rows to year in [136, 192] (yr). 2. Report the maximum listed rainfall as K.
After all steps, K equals 2.448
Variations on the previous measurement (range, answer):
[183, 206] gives 2.283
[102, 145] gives 2.554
